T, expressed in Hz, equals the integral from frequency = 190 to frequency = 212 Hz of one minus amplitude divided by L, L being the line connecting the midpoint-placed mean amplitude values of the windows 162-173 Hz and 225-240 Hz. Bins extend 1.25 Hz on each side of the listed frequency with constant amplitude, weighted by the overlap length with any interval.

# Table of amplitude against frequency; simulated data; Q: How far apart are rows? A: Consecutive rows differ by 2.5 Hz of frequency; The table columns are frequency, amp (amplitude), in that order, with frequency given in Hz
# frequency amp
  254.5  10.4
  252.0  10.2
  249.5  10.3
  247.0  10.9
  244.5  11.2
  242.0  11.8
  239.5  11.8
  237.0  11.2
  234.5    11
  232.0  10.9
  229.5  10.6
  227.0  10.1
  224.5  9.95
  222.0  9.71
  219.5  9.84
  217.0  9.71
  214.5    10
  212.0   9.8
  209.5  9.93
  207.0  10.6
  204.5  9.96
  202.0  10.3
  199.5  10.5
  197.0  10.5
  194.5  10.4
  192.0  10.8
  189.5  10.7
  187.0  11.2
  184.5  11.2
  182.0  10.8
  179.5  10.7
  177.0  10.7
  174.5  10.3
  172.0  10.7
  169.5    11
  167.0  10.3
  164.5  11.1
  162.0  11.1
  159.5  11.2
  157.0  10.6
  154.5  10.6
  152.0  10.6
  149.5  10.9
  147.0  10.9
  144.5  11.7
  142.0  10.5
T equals 1.0 Hz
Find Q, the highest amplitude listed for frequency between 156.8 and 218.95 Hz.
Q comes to 11.2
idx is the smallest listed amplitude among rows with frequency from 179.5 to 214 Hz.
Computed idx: 9.8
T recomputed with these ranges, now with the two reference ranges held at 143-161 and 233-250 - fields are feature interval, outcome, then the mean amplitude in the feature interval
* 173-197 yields 0.6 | 10.7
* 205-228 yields 2.4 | 9.96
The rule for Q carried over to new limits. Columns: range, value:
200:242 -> 11.8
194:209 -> 10.6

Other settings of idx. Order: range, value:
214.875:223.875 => 9.71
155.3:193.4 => 10.3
